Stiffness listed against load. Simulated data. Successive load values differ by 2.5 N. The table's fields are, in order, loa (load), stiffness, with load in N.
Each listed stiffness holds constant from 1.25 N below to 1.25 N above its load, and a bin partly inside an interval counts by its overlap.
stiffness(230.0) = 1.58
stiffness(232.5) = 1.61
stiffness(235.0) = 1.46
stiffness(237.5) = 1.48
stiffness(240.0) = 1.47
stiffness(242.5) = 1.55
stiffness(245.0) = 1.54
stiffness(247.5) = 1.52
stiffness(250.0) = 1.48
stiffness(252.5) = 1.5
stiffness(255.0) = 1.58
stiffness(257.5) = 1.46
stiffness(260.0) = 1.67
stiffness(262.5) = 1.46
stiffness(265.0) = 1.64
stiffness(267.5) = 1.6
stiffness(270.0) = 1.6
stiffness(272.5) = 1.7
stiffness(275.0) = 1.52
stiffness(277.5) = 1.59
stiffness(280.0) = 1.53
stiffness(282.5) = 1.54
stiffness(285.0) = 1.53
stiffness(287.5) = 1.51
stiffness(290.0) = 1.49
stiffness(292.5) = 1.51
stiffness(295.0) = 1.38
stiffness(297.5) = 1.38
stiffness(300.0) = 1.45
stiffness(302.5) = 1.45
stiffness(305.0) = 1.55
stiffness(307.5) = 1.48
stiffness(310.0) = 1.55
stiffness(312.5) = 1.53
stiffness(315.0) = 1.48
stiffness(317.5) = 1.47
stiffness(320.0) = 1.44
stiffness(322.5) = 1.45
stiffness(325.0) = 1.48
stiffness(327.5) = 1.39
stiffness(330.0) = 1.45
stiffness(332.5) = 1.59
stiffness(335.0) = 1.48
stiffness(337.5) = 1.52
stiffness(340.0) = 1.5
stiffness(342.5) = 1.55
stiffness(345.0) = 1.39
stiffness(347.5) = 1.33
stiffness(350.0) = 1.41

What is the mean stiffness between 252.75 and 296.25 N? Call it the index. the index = 1.55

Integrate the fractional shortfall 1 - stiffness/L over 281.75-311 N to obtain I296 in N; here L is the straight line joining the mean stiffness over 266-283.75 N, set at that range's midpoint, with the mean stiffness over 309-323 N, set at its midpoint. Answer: 0.9 N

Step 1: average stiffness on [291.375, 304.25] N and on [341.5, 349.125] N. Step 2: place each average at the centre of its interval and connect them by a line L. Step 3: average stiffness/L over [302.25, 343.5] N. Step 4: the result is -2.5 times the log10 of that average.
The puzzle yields -0.05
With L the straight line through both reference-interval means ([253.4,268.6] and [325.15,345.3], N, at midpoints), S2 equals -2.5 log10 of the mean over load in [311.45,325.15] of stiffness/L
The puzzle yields 0.02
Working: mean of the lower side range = 1.57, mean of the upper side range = 1.49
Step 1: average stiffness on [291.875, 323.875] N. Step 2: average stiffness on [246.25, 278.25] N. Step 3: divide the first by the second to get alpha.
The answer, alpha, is 0.94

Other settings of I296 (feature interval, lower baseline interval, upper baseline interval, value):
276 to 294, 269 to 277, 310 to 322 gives 0.52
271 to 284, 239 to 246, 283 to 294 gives -0.55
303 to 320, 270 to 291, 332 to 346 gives 0.28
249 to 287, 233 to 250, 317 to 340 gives -1.59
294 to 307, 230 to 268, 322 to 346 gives 0.50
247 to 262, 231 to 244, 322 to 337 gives -0.23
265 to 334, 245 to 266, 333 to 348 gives -0.10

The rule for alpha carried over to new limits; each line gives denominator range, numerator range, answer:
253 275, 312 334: 0.93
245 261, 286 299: 0.95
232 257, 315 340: 0.97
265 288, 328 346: 0.95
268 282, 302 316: 0.95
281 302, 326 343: 1.01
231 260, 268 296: 1.01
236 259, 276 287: 1.02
